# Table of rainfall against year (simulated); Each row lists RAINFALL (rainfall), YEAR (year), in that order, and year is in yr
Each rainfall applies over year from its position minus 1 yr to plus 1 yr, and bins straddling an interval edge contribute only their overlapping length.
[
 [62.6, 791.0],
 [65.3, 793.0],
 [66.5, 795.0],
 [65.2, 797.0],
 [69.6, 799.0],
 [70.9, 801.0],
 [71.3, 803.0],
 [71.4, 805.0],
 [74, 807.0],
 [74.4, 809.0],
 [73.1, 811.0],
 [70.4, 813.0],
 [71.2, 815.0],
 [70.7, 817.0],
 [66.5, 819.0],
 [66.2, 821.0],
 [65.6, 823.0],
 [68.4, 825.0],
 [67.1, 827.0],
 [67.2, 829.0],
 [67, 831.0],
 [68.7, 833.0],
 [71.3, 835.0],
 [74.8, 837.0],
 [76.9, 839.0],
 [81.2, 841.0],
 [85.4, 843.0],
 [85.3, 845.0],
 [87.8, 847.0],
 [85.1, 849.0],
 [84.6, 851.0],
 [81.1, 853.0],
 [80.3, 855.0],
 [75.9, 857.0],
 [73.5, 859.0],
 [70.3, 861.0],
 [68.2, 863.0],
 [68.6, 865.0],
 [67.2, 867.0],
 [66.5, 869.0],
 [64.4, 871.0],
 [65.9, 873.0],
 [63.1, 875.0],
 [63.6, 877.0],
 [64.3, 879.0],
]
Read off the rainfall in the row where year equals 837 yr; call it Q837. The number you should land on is 74.8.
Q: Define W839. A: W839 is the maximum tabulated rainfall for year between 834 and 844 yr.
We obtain 85.4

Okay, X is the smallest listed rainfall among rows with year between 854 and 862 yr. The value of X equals 70.3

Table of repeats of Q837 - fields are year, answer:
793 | 65.3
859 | 73.5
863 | 68.2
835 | 71.3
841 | 81.2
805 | 71.4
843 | 85.4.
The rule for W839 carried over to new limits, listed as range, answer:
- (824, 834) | 68.7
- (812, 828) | 71.2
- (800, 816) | 74.4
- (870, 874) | 65.9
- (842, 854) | 87.8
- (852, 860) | 81.1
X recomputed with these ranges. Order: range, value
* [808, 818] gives 70.4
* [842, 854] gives 81.1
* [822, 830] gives 65.6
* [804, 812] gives 71.4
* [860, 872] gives 64.4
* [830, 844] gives 67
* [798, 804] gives 69.6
